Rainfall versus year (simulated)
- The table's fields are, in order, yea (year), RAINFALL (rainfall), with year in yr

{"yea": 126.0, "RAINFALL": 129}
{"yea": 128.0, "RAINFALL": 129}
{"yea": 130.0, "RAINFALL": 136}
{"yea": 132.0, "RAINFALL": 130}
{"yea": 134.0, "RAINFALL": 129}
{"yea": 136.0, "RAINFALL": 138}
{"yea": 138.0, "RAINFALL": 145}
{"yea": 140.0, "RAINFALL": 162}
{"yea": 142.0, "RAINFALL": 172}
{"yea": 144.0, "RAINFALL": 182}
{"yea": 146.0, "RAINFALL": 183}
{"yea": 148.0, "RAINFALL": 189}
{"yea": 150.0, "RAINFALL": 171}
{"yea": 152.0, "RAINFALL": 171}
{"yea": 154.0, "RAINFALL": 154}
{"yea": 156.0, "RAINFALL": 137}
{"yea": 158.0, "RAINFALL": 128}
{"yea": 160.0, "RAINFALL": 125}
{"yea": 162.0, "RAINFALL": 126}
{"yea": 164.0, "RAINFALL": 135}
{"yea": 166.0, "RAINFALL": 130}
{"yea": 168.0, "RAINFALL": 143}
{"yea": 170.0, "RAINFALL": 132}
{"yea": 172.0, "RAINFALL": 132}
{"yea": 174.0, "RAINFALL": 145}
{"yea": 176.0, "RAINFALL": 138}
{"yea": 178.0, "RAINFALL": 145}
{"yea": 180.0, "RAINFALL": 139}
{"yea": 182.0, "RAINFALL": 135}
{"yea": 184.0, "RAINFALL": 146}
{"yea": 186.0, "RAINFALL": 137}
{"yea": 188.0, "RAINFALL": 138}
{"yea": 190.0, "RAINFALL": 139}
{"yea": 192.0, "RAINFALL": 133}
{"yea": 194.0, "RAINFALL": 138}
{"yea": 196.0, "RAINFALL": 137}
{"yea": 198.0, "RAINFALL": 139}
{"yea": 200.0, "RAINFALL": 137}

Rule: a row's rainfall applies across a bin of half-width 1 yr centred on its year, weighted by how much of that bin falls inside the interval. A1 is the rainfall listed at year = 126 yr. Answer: 129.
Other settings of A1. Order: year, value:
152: 171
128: 129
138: 145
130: 136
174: 145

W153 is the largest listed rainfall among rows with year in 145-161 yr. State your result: 189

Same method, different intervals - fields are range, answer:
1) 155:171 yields 143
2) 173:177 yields 145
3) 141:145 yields 182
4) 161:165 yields 135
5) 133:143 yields 172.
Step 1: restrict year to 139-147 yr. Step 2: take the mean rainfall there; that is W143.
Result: 175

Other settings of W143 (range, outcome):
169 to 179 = 138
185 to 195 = 137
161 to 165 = 130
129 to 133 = 133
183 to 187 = 142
